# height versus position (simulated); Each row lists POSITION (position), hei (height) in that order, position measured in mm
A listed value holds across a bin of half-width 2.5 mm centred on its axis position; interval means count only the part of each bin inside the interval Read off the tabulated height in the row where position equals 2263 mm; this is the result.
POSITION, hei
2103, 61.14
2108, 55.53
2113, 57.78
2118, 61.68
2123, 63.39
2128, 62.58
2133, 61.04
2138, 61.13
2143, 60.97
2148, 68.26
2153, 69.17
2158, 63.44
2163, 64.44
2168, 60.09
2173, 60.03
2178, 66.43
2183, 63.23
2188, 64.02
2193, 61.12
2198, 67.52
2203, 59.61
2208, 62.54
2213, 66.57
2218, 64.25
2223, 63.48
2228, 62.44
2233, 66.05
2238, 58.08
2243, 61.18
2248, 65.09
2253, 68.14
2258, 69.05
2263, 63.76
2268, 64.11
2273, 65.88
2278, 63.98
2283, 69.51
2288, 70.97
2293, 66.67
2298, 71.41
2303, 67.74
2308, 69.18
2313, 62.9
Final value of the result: 63.76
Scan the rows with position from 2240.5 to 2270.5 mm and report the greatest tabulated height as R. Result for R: 69.05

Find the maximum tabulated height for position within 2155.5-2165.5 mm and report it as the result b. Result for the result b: 64.44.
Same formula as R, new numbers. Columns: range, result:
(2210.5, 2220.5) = 66.57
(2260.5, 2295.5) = 70.97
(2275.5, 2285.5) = 69.51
